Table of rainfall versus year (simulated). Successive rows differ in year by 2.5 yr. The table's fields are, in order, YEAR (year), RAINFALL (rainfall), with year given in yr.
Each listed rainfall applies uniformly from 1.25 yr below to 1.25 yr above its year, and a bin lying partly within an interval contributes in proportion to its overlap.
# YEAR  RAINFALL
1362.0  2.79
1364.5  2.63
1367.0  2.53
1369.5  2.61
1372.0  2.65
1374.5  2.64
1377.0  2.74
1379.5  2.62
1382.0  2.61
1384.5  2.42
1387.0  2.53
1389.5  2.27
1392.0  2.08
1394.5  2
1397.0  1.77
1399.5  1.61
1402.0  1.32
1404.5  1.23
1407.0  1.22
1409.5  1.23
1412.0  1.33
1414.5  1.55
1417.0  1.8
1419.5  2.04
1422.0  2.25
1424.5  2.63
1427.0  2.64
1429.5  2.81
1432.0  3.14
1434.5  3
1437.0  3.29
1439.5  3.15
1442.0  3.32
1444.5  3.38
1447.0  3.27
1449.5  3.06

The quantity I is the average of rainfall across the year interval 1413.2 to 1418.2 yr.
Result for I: 1.67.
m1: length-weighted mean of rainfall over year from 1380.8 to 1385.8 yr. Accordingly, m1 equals 2.51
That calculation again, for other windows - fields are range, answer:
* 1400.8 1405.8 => 1.27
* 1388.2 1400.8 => 1.95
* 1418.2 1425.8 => 2.31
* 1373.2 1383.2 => 2.65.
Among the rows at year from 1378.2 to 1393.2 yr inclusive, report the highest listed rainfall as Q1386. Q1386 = 2.62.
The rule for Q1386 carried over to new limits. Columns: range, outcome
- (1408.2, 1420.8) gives 2.04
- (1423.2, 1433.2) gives 3.14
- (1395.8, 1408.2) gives 1.77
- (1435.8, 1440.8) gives 3.29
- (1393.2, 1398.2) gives 2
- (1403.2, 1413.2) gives 1.33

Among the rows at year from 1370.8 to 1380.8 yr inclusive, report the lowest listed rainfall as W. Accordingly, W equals 2.62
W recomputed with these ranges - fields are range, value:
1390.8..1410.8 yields 1.22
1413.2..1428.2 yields 1.55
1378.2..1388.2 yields 2.42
